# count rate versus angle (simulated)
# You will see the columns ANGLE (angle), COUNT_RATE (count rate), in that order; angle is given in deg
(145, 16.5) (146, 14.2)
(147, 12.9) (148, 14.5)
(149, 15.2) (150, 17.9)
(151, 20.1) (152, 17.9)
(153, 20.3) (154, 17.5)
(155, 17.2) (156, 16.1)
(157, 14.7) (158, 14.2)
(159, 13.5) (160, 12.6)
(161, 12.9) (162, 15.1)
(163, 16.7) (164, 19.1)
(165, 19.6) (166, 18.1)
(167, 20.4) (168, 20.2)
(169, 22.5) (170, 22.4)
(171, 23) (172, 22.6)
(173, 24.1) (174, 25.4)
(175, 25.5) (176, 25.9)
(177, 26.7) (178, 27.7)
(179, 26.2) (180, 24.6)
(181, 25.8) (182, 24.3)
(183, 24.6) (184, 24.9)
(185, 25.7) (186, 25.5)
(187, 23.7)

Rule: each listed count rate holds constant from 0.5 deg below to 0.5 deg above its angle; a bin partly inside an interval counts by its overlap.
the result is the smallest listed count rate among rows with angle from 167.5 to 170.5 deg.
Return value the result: 20.2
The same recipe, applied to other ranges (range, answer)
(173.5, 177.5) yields 25.4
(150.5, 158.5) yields 14.2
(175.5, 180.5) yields 24.6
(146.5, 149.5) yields 12.9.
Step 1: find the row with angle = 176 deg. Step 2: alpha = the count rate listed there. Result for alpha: 25.9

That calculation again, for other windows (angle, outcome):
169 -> 22.5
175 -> 25.5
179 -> 26.2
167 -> 20.4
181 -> 25.8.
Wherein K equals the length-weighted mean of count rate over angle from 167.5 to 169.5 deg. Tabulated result 21.4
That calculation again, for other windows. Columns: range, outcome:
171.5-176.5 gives 24.7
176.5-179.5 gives 26.9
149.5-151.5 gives 19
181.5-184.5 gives 24.6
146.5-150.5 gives 15.1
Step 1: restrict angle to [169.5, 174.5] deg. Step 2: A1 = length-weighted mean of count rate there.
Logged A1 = 23.5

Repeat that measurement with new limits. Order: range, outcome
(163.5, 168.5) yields 19.5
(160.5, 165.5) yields 16.7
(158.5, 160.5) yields 13.1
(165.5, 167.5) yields 19.2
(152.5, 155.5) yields 18.3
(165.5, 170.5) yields 20.7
